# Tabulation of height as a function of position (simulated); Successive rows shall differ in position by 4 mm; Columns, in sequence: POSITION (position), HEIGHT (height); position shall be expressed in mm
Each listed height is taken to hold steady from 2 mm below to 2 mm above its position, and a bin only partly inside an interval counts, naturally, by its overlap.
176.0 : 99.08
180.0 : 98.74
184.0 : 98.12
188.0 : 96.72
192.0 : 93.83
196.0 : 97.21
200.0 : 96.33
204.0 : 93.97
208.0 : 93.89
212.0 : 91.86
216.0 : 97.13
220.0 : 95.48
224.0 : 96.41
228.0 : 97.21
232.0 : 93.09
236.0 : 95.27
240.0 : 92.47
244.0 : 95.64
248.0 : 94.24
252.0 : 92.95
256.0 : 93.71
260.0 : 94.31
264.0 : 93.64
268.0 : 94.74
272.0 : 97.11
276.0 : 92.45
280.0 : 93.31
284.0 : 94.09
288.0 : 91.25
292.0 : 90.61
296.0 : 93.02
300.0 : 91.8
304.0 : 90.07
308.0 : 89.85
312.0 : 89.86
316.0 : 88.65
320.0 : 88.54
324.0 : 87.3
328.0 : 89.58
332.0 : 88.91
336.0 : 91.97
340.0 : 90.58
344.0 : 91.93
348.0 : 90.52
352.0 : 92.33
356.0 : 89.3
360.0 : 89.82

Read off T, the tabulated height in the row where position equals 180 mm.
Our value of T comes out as 98.74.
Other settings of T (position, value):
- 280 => 93.31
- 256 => 93.71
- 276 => 92.45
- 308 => 89.85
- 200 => 96.33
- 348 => 90.52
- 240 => 92.47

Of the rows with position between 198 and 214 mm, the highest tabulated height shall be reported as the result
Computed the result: 96.33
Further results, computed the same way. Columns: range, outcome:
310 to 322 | 89.86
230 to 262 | 95.64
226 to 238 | 97.21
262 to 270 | 94.74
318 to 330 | 89.58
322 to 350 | 91.97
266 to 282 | 97.11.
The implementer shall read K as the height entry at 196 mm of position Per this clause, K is 97.21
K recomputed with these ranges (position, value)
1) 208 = 93.89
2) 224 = 96.41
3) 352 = 92.33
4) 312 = 89.86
